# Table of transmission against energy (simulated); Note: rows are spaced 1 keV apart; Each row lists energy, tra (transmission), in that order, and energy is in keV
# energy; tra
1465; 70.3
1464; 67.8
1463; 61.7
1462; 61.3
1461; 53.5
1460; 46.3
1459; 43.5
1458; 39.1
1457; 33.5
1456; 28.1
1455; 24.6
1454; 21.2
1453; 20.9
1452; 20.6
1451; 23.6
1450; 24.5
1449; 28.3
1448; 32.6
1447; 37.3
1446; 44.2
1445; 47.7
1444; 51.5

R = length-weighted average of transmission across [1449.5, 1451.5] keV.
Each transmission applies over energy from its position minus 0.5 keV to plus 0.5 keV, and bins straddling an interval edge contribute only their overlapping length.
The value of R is 24.1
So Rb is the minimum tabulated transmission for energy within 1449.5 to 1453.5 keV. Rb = 20.6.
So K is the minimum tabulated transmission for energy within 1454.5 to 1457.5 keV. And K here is 24.6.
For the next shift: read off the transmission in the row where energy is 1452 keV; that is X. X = 20.6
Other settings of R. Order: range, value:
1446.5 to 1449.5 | 32.7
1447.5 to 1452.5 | 25.9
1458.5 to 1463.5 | 53.3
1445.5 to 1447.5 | 40.8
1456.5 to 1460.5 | 40.6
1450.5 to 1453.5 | 21.7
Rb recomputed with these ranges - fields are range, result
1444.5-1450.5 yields 24.5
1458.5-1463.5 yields 43.5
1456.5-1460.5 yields 33.5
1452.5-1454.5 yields 20.9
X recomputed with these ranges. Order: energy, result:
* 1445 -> 47.7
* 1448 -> 32.6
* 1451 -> 23.6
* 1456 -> 28.1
